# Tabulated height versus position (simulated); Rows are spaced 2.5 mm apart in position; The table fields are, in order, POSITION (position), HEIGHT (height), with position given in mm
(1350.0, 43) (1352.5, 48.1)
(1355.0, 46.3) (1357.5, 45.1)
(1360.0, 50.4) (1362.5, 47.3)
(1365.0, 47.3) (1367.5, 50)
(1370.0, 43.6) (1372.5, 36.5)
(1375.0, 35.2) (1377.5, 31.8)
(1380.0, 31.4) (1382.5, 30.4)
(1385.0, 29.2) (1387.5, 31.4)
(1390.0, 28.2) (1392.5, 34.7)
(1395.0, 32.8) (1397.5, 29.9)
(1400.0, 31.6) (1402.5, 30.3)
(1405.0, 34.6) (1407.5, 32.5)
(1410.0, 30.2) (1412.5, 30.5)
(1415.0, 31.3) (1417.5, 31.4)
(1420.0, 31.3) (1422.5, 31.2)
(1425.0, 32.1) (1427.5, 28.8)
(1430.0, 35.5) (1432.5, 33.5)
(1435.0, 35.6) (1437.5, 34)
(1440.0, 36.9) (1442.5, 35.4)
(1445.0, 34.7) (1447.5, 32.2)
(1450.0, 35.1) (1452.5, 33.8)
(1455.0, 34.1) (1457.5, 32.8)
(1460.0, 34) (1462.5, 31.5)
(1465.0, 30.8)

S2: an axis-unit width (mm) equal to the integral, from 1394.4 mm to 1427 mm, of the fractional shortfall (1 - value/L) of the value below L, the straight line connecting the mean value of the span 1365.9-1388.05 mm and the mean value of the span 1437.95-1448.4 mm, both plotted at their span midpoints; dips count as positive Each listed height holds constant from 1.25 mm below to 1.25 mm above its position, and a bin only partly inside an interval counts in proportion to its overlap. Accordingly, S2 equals 3.6 mm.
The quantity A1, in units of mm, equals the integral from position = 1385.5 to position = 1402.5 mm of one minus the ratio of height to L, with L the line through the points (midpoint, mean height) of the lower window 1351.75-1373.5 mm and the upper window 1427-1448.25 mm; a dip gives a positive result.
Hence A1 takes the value 4.1 mm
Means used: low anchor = 46.1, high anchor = 34.3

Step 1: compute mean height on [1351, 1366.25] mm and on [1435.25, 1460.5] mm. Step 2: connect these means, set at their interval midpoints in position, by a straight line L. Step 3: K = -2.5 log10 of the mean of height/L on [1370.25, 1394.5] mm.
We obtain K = 0.32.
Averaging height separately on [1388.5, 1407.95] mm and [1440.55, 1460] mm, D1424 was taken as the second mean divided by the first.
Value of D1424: 1.1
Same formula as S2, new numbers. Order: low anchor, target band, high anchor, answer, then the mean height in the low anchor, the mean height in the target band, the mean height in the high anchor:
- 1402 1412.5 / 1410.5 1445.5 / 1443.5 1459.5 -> -0.14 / 31.8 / 32.9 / 33.8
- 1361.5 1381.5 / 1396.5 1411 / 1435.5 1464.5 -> 2.34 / 40.2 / 31.6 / 34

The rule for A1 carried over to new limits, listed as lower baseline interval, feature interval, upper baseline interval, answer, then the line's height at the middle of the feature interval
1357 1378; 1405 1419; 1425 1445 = 2.18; 37.3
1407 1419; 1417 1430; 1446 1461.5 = 0.16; 31.8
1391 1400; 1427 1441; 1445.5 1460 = -0.45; 33.2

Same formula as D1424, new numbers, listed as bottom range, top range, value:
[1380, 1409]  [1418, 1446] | 1.07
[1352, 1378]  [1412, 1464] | 0.75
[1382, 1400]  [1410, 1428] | 1.00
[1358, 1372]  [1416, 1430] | 0.67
